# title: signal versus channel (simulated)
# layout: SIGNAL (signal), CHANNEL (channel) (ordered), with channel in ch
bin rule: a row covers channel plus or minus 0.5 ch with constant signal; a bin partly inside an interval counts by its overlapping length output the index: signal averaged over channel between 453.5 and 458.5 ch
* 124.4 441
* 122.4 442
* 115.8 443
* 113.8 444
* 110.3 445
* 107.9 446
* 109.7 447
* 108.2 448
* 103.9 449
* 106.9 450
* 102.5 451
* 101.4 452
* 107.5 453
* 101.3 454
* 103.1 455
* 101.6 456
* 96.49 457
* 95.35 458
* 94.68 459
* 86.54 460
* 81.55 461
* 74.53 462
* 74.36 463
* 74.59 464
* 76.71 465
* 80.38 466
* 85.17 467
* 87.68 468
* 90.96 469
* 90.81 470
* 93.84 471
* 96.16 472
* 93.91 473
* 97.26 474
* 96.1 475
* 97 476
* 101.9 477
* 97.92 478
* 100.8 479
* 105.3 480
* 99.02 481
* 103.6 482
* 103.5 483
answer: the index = 99.6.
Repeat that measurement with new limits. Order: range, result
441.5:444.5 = 117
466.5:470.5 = 88.7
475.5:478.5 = 98.9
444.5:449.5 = 108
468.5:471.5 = 91.9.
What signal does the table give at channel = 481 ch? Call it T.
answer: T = 99.02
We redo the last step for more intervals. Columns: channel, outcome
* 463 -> 74.36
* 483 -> 103.5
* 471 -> 93.84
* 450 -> 106.9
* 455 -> 103.1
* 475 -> 96.1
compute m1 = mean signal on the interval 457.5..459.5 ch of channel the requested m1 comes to 95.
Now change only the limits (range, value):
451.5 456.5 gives 103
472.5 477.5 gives 97.2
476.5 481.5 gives 101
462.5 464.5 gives 74.5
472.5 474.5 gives 95.6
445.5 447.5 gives 109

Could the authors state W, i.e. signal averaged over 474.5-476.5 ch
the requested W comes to 96.5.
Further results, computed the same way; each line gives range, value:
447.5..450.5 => 106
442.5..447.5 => 112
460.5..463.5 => 76.8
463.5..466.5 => 77.2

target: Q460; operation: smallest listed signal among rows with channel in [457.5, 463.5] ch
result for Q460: 74.36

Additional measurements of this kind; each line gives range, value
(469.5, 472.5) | 90.81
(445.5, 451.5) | 102.5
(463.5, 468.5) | 74.59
